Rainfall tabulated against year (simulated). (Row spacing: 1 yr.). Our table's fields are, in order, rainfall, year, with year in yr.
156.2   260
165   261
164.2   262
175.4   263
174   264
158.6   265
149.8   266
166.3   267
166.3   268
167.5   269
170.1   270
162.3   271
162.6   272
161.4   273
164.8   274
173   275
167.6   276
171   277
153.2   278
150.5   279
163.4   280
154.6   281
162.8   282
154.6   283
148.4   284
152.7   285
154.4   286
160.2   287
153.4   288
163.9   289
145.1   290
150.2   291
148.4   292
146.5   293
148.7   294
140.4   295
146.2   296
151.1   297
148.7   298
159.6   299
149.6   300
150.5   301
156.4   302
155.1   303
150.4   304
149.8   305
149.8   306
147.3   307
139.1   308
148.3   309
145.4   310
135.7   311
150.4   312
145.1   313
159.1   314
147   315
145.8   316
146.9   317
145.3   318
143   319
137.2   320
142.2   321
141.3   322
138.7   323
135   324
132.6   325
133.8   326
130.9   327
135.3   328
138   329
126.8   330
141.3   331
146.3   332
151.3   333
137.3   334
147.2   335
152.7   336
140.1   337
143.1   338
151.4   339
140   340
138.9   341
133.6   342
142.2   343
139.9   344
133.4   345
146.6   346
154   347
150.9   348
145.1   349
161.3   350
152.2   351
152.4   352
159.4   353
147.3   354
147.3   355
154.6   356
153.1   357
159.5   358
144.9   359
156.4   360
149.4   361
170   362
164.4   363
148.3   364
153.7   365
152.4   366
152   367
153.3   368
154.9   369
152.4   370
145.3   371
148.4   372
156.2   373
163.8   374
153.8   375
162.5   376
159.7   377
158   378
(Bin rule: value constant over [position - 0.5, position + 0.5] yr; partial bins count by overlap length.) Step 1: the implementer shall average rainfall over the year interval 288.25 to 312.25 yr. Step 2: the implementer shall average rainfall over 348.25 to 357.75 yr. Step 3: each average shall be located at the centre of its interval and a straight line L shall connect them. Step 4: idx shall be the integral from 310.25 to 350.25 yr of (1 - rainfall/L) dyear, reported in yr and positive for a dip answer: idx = 2.3 yr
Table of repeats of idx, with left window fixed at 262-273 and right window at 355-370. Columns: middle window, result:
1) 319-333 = 1.8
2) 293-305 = 0.8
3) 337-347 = 1.0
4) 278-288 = 0.5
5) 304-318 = 1.2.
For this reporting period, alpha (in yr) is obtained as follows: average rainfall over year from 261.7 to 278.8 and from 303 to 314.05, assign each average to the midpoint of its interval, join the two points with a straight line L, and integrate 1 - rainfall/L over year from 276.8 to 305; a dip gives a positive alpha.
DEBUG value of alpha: 0.4 yr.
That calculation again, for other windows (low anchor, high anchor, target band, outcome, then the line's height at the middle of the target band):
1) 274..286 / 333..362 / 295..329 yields 2.0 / 154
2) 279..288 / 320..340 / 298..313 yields 0.0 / 148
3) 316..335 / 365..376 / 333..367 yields -0.5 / 147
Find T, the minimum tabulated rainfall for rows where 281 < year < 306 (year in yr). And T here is 140.4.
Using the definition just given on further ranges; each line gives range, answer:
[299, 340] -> 126.8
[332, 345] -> 133.4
